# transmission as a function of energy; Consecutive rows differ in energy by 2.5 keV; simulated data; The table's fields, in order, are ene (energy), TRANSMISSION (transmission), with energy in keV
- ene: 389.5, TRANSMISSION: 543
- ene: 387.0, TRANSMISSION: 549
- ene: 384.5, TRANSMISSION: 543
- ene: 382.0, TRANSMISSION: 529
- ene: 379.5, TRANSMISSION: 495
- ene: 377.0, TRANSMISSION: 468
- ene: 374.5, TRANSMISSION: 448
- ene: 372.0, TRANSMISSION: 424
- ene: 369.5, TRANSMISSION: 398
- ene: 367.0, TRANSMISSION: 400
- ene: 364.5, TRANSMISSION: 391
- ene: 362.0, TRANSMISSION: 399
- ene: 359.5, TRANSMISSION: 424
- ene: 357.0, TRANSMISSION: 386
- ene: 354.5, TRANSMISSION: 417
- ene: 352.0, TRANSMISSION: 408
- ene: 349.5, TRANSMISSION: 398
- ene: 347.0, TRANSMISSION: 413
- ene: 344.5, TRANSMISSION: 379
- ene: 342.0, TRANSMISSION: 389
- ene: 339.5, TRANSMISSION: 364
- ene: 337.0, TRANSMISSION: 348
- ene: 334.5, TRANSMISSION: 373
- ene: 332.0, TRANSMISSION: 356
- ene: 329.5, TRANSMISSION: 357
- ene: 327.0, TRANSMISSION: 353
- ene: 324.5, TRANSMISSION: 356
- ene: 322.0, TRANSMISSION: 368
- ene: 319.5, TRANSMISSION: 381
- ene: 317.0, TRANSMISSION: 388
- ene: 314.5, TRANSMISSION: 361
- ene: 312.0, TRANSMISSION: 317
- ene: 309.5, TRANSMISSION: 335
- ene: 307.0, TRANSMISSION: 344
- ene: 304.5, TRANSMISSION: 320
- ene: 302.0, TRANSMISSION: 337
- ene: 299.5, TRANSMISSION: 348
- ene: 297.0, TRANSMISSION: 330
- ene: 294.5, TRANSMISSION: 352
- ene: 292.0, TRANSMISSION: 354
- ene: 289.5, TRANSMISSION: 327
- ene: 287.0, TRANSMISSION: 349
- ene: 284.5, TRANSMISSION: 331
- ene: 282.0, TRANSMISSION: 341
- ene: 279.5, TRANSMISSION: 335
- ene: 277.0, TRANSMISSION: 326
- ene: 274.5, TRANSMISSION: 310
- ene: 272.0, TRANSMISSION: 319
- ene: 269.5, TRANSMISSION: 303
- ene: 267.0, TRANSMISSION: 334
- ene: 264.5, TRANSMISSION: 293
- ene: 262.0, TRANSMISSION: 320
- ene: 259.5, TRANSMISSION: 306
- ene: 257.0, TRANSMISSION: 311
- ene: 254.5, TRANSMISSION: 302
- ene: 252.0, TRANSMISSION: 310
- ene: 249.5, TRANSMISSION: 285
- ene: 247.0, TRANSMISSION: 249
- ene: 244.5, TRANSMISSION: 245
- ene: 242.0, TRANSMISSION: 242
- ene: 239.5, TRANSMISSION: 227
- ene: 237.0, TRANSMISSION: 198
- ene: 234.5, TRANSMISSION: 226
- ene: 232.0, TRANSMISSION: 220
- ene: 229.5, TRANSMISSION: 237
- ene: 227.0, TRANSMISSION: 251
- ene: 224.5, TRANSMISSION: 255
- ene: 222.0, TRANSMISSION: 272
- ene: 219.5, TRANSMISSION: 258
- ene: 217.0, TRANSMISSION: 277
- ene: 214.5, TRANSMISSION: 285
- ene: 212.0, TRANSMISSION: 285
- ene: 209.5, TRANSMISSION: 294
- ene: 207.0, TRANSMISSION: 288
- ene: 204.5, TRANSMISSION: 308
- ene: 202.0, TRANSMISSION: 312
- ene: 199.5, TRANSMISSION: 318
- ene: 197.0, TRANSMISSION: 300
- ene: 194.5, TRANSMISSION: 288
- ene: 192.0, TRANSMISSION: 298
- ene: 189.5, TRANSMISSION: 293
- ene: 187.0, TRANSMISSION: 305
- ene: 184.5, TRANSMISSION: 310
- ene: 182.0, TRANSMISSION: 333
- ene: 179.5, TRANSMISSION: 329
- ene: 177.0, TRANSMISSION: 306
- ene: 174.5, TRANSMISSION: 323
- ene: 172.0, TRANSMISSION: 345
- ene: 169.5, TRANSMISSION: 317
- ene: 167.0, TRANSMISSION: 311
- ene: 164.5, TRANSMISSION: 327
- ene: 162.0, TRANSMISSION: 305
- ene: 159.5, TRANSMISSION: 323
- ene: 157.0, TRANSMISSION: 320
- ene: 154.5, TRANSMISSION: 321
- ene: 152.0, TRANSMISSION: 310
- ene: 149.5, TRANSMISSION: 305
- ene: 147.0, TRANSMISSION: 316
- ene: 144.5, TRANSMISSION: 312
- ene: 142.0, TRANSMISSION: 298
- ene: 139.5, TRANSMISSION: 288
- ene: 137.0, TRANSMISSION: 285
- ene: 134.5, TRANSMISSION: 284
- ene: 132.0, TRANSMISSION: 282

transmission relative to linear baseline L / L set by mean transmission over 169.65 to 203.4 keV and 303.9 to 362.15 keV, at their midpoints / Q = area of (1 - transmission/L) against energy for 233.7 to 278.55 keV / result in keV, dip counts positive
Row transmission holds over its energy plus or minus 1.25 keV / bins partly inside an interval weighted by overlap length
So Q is 7.5 keV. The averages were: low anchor 312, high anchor 372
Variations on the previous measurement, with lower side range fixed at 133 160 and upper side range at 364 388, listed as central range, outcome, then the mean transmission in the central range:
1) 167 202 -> 2.0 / 313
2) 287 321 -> 5.7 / 346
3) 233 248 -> 5.7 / 231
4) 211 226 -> 3.5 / 271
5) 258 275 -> 3.4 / 312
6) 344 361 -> 1.7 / 405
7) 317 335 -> 2.8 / 365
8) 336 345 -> 1.5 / 370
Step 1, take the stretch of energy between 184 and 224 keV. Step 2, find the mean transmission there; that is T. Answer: 292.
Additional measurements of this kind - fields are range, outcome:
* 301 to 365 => 372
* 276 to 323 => 344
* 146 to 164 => 315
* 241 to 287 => 305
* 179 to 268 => 282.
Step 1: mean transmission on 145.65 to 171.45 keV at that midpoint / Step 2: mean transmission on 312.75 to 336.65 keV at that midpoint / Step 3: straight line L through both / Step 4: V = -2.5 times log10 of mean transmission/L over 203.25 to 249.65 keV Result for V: 0.29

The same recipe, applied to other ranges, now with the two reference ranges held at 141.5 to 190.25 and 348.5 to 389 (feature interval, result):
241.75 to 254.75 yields 0.33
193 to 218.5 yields 0.16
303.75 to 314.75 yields 0.21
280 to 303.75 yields 0.16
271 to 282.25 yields 0.19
